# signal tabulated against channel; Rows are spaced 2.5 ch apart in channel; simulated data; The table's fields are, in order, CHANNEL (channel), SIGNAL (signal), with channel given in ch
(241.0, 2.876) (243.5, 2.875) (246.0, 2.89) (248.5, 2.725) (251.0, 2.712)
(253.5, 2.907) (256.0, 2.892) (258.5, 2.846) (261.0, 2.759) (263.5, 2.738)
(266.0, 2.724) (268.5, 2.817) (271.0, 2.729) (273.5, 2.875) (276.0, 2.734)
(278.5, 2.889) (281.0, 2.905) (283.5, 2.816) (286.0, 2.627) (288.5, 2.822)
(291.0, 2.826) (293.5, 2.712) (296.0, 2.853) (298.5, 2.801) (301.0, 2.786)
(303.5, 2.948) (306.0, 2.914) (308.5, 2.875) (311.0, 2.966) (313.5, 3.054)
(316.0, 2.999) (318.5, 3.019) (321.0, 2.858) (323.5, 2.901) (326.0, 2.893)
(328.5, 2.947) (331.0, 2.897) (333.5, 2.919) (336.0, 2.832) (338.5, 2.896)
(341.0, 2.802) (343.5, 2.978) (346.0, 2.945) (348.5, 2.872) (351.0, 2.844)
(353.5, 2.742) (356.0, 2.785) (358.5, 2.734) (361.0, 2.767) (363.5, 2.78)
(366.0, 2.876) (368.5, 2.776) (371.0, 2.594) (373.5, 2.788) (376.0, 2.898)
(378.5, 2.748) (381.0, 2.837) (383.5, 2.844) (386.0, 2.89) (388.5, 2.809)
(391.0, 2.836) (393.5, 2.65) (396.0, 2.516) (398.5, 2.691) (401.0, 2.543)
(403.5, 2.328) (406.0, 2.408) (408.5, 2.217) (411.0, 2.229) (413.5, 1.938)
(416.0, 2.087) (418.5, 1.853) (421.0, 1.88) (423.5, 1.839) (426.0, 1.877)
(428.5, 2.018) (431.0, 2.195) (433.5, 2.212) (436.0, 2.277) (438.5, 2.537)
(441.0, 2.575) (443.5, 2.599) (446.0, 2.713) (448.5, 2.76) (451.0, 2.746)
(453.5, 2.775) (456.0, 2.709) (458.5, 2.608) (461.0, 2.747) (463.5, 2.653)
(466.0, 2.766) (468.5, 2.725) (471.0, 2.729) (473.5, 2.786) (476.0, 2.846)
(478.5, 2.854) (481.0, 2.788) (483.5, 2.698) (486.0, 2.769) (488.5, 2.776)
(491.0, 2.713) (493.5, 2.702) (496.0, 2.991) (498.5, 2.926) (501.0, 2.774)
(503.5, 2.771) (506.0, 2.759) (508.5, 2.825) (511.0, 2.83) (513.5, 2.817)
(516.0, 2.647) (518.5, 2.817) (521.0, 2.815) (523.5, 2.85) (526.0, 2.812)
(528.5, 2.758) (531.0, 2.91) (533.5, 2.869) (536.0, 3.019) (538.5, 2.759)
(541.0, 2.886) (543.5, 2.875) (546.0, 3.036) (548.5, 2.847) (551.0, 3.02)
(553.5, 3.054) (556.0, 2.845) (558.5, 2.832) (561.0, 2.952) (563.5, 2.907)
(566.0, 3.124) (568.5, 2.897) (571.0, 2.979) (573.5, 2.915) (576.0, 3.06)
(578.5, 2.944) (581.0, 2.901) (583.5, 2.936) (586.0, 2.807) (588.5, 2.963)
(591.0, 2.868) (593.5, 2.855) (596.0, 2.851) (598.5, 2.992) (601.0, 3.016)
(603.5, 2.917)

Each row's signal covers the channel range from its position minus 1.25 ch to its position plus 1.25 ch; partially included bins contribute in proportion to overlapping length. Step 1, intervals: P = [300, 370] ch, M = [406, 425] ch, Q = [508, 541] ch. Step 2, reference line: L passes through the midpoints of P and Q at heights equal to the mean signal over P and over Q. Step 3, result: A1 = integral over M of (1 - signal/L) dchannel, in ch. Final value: 5.5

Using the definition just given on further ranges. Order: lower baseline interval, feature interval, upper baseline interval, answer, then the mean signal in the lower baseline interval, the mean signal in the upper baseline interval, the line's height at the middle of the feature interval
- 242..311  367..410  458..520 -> 2.0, 2.82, 2.77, 2.8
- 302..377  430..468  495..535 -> 3.3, 2.87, 2.82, 2.84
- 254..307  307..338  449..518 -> -1.4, 2.81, 2.77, 2.8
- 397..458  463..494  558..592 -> -2.6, 2.34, 2.94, 2.55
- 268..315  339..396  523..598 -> 1.1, 2.84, 2.91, 2.86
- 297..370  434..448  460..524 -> 1.4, 2.88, 2.78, 2.81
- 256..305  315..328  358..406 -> -0.8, 2.8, 2.72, 2.77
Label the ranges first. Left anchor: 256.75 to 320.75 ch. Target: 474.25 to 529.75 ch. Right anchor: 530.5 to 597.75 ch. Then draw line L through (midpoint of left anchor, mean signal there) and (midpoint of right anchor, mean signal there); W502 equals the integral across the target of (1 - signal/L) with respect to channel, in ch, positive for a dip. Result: 2.06 ch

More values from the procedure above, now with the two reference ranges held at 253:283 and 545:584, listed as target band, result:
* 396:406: 1.3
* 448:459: 0.7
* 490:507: 0.7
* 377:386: 0.1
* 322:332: -0.2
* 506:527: 0.9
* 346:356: 0.1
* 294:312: -0.2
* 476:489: 0.6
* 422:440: 4.7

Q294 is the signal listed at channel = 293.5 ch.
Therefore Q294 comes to 2.712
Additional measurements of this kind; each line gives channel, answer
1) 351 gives 2.844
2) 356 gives 2.785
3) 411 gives 2.229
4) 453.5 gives 2.775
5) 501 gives 2.774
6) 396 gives 2.516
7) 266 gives 2.724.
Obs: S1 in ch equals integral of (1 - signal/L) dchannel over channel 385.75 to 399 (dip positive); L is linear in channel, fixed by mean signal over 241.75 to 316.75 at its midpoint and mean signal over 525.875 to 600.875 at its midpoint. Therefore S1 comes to 0.67 ch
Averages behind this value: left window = 2.83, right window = 2.92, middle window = 2.72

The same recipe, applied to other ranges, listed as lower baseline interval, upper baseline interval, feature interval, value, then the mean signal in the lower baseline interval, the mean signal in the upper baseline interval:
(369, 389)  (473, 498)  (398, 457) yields 9.9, 2.8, 2.8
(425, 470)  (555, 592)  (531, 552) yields -0.6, 2.53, 2.93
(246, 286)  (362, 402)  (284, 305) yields -0.1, 2.8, 2.76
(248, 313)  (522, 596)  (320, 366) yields -0.3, 2.82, 2.91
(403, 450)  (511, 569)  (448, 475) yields -3.2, 2.24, 2.88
